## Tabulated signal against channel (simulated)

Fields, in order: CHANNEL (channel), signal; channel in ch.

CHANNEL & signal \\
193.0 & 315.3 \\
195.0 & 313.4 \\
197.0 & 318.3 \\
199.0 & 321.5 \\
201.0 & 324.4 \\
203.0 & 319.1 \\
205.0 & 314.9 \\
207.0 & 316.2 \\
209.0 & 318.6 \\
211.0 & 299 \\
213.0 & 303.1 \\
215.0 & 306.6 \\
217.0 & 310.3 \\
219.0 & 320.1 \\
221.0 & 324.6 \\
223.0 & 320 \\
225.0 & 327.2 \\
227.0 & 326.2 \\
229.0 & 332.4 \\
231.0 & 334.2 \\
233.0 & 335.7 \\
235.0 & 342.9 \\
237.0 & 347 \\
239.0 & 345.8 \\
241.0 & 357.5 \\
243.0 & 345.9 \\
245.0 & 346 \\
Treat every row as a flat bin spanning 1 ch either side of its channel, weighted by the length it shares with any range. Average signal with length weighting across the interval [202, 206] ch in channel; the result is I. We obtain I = 317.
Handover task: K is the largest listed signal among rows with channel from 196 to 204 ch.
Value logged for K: 324.4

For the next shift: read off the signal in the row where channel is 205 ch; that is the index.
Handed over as 314.9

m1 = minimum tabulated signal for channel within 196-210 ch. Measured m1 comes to 314.9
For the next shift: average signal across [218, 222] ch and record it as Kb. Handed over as 322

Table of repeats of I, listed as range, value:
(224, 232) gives 330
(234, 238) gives 345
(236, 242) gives 350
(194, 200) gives 318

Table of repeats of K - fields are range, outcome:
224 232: 334.2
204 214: 318.6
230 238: 347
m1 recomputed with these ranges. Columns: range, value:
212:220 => 303.1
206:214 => 299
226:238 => 326.2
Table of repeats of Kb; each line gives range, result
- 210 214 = 301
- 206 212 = 311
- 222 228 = 324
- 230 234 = 335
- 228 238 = 338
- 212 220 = 310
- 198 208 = 319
